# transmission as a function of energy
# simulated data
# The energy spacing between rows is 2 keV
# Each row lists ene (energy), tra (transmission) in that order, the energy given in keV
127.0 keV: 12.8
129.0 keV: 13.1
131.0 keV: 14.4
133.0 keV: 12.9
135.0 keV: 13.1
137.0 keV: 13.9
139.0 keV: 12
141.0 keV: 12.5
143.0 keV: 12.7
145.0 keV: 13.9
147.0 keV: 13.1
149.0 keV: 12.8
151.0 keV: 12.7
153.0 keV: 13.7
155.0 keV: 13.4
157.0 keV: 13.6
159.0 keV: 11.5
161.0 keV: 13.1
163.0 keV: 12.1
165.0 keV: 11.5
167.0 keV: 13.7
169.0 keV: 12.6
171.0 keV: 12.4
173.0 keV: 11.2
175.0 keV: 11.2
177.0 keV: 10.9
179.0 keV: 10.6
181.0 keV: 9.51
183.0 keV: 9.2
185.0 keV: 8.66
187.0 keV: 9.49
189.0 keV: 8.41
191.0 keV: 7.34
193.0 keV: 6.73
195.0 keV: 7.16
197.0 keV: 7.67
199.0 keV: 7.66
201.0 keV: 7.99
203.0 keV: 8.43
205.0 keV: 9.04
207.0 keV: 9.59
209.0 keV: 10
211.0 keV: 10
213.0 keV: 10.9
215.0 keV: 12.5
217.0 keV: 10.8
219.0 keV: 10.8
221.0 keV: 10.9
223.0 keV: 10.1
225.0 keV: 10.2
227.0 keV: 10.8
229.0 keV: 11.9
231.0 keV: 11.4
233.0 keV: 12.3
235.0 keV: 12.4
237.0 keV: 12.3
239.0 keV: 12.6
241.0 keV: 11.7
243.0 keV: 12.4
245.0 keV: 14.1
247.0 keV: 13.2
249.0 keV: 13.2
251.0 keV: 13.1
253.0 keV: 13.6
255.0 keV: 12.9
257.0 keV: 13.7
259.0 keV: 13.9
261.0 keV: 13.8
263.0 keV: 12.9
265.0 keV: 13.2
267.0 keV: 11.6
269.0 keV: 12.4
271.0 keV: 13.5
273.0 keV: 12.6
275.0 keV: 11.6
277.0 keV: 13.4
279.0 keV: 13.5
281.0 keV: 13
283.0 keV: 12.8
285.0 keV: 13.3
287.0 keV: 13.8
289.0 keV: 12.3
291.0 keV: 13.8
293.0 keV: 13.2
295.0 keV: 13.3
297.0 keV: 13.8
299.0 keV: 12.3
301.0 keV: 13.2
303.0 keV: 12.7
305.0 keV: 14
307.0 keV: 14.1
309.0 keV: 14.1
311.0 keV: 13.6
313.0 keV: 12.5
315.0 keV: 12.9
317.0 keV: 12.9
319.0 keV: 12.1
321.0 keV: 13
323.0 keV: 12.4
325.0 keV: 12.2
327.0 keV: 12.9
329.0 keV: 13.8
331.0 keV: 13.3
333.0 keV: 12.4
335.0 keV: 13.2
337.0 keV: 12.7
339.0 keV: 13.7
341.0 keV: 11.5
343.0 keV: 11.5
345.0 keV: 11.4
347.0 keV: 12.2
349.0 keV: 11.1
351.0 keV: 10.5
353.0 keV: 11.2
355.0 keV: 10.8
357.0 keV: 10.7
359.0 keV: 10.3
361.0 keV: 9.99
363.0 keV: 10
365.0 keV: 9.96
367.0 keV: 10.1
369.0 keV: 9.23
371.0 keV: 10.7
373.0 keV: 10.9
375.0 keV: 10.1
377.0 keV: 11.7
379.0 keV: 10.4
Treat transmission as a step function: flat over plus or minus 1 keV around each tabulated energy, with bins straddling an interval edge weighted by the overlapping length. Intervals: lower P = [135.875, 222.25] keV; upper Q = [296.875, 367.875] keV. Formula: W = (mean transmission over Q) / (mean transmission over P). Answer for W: 1.1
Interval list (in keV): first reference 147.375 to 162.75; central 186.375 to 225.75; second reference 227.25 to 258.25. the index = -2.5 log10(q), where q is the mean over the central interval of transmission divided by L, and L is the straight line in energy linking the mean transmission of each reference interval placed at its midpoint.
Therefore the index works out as 0.35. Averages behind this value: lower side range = 12.9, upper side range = 12.7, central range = 9.28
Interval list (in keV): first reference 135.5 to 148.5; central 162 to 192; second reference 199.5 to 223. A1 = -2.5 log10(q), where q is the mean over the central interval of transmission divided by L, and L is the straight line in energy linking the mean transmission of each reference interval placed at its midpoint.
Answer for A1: 0.09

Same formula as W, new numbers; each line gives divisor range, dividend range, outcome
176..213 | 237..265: 1.48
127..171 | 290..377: 0.93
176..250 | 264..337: 1.26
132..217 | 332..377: 1.01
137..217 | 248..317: 1.21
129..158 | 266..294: 0.98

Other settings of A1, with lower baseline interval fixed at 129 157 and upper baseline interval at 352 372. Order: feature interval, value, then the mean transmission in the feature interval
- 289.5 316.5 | -0.201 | 13.3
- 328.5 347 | -0.182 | 12.6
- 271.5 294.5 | -0.153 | 13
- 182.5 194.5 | 0.462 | 8.22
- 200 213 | 0.306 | 9.31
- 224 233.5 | 0.072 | 11.3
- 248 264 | -0.147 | 13.4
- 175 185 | 0.256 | 10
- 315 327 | -0.162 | 12.6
